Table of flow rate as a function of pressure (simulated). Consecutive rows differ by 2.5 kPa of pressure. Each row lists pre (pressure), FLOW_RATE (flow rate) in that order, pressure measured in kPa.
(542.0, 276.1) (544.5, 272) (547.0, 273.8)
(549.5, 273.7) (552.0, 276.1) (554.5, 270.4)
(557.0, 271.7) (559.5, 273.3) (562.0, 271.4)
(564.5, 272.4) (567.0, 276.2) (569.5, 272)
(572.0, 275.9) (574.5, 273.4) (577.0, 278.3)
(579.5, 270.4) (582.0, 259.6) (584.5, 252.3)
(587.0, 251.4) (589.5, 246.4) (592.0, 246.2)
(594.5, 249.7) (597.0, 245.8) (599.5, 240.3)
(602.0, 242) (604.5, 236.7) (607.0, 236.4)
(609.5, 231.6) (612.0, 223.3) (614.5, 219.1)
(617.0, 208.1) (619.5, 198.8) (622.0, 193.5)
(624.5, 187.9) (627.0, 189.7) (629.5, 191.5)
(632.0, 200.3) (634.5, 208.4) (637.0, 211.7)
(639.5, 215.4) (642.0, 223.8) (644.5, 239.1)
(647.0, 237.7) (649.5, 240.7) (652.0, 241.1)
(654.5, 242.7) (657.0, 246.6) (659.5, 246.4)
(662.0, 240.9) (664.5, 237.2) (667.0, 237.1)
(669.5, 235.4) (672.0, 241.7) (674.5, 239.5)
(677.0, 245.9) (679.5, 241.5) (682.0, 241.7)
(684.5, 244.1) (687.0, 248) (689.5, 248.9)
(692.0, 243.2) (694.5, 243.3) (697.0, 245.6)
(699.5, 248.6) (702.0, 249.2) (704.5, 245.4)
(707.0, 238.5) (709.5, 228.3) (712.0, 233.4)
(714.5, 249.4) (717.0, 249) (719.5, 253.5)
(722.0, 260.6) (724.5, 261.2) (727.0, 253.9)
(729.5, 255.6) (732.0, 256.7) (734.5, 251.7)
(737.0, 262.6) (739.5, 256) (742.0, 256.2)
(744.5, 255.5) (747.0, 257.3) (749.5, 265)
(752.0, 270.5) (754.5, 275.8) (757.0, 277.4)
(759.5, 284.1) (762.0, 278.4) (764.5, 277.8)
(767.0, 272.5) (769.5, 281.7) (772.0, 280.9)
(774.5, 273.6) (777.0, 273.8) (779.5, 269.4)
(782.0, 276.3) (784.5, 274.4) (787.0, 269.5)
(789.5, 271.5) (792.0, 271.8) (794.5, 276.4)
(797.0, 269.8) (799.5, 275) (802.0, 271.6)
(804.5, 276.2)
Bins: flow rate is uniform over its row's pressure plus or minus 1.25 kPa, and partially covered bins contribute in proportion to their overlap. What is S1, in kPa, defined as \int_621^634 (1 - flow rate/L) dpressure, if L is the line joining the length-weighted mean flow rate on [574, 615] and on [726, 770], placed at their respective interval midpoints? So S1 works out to 3.0 kPa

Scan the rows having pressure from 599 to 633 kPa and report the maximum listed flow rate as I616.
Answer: 242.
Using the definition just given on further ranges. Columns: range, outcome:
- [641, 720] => 253.5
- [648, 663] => 246.6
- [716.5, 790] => 284.1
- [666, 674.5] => 241.7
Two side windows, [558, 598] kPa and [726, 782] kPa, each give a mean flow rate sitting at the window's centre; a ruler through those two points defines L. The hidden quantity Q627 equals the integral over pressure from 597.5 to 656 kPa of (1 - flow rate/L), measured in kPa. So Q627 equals 9.8 kPa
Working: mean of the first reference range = 264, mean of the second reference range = 268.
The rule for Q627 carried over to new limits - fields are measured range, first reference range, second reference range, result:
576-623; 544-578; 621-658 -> 1.6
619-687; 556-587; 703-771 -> 9.6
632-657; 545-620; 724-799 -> 3.0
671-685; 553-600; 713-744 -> 0.9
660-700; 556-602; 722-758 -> 2.9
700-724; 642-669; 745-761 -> 1.1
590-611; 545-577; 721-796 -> 2.4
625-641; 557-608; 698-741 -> 3.3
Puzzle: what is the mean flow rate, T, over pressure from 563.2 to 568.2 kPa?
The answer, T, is 274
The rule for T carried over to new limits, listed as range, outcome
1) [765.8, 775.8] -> 277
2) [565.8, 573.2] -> 275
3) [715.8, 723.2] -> 254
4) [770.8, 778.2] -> 276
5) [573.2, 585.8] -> 267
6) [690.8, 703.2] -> 246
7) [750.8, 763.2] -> 277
